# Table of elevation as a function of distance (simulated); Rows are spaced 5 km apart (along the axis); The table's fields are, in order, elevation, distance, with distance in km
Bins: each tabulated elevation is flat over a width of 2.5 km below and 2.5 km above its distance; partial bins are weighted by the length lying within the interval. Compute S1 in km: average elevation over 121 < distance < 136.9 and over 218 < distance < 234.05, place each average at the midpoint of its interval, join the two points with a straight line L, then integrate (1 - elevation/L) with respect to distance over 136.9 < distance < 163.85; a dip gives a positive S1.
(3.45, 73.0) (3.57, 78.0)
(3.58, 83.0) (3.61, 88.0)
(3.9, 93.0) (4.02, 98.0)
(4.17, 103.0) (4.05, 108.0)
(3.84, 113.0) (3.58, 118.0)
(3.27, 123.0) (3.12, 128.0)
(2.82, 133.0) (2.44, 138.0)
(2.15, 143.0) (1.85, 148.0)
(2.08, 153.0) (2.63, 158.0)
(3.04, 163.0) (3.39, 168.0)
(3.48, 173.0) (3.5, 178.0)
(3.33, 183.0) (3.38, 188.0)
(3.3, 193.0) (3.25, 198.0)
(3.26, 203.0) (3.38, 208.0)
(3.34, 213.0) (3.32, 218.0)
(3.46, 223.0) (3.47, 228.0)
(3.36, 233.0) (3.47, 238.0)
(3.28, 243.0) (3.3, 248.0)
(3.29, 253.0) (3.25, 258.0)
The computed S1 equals 6.8 km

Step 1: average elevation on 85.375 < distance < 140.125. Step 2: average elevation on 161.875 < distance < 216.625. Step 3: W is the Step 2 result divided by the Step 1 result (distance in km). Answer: 0.9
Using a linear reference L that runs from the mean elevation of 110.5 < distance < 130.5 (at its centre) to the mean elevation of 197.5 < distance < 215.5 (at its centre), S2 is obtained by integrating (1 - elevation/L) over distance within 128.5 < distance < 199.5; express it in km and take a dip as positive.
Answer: 10.0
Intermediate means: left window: 3.45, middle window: 2.9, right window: 3.31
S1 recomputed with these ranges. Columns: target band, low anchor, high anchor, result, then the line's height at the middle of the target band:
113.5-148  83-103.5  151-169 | 4.1 km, 3.24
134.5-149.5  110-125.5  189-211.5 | 5.5 km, 3.5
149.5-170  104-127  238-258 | 4.8 km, 3.56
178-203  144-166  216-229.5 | -3.4 km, 2.94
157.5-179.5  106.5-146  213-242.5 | -0.1 km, 3.24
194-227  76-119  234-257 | 1.0 km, 3.45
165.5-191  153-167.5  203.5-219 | -3.8 km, 2.98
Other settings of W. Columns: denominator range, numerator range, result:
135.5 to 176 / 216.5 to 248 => 1.28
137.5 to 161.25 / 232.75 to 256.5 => 1.49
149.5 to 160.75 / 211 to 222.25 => 1.44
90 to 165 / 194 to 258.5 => 1.07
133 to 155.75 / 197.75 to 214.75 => 1.50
